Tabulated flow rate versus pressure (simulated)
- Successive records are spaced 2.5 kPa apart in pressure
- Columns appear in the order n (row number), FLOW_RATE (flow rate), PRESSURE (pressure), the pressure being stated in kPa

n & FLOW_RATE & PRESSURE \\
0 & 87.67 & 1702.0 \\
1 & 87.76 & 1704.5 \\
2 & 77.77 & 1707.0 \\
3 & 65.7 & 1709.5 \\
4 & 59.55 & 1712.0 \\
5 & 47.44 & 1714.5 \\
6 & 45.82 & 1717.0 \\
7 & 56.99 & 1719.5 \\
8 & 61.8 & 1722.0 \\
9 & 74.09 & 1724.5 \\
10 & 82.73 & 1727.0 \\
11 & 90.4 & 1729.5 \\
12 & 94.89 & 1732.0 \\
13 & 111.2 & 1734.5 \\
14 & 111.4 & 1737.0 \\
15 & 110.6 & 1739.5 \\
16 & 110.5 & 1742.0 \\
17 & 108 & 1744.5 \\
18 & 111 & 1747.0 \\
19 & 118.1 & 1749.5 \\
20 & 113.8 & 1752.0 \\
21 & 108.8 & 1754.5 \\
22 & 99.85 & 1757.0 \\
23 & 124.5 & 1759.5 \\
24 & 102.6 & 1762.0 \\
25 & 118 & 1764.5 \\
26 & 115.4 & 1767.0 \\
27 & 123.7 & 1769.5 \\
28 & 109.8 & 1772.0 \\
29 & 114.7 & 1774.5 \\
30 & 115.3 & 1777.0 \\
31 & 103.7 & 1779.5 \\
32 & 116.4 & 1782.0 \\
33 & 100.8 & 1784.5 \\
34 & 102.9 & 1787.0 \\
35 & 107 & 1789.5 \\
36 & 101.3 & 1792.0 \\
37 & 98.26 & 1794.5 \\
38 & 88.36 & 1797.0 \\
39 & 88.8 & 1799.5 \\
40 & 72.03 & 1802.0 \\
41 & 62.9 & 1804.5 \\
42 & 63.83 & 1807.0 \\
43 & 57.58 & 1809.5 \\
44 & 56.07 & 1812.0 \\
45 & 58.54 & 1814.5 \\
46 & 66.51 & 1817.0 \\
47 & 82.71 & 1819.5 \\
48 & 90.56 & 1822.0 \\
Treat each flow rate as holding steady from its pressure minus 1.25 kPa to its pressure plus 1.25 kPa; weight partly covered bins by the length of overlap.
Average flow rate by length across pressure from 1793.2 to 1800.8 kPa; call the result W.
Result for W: 91.7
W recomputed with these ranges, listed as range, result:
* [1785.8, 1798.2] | 99.6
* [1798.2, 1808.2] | 72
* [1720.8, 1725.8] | 68.2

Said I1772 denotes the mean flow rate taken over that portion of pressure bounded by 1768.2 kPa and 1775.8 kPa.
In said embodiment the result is 116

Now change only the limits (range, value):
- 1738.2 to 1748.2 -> 110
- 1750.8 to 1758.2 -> 107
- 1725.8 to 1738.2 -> 98.1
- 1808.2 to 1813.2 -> 56.9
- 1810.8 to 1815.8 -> 57.4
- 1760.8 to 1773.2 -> 114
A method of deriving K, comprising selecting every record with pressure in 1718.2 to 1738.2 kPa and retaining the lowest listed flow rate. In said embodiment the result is 56.99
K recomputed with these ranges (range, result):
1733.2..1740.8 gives 110.6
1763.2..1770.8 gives 115.4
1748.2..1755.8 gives 108.8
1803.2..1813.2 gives 56.07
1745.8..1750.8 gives 111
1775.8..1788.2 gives 100.8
